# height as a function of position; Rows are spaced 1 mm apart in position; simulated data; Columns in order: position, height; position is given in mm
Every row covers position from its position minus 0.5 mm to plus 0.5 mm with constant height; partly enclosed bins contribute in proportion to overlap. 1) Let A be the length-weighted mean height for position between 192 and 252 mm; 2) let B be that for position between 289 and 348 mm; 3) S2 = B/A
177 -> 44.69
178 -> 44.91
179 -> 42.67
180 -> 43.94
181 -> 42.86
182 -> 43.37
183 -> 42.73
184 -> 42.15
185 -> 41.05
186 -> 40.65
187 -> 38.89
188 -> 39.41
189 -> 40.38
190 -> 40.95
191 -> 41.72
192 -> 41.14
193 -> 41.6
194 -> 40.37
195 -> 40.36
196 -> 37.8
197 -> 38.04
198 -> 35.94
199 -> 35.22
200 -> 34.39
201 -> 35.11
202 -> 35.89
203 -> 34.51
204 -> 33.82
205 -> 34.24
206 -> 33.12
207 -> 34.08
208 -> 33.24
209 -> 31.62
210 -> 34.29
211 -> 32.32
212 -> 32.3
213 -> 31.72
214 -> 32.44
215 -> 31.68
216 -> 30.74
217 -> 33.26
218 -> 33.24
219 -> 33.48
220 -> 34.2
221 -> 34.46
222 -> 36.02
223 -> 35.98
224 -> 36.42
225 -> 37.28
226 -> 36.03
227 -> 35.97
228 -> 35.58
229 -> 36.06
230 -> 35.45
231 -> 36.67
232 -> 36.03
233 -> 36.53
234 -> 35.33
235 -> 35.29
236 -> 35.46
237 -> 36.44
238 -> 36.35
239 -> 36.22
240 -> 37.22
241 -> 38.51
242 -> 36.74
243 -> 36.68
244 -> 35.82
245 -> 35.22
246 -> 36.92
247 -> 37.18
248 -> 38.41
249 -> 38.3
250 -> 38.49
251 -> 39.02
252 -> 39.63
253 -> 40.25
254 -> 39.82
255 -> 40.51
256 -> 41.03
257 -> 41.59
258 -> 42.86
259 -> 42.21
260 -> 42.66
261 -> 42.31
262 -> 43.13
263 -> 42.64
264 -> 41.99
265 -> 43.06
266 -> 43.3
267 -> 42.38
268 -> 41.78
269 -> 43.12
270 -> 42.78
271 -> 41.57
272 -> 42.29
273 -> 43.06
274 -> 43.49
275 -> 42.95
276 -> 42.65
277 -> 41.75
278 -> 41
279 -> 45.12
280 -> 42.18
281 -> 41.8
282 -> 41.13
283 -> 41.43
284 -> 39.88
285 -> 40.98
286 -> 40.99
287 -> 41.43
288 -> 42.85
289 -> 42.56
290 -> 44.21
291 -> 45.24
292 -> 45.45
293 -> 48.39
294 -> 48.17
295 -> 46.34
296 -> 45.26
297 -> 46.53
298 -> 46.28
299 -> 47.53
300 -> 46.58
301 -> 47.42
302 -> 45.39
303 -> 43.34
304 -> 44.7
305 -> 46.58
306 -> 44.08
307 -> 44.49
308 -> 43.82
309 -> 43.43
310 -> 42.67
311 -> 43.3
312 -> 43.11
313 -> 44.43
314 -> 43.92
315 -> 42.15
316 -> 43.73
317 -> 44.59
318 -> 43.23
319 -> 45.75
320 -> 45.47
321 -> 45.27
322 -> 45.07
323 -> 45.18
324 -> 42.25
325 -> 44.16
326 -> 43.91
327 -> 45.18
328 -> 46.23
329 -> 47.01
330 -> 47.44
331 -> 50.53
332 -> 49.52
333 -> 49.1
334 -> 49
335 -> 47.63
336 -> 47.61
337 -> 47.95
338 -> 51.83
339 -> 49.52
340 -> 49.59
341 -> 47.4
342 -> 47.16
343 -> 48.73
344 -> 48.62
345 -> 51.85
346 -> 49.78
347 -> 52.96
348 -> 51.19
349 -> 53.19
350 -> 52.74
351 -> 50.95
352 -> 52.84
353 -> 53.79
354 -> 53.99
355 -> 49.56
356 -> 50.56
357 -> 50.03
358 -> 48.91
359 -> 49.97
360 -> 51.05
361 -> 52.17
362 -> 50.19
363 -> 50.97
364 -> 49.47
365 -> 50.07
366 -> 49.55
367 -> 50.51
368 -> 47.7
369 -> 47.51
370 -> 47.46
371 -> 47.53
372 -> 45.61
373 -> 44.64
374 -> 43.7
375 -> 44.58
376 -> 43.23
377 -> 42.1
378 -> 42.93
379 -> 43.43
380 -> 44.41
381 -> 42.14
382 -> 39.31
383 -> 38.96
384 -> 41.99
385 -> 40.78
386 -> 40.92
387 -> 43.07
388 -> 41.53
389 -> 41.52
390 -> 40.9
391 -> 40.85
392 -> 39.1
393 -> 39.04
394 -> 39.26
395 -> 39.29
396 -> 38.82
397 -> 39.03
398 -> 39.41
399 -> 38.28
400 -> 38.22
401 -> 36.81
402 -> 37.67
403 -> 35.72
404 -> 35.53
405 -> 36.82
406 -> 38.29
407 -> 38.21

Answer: 1.3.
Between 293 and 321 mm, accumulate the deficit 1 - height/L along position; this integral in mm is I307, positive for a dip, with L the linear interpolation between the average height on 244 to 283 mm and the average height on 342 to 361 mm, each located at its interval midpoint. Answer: 0.7 mm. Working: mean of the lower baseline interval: 41.2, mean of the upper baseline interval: 51.1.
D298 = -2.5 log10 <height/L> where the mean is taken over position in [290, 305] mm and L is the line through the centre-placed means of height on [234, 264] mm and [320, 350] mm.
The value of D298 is -0.05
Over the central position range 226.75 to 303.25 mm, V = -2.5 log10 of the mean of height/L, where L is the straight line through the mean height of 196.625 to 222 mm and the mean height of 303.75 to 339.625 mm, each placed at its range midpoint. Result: -0.04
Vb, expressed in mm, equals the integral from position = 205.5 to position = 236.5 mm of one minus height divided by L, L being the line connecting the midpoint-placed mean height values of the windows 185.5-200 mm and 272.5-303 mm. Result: 4.8 mm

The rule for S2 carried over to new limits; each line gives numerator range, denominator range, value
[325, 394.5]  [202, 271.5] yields 1.26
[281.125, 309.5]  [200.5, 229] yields 1.30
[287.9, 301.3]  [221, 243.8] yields 1.27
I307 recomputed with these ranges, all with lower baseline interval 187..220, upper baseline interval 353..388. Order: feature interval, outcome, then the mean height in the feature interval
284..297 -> -0.9 mm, 44.2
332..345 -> -1.3 mm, 48.8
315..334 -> -1.0 mm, 45.7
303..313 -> -0.4 mm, 44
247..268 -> -1.1 mm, 41.1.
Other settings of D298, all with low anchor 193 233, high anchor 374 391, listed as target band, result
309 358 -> -0.191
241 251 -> -0.027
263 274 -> -0.145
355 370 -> -0.207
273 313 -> -0.150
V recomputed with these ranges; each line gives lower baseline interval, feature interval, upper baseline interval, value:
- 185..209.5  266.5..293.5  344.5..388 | -0.01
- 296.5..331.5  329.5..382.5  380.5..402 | -0.15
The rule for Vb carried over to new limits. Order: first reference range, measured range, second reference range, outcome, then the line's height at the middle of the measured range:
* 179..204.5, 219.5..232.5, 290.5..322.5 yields 1.65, 41.1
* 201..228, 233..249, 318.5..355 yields 0.25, 37.2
